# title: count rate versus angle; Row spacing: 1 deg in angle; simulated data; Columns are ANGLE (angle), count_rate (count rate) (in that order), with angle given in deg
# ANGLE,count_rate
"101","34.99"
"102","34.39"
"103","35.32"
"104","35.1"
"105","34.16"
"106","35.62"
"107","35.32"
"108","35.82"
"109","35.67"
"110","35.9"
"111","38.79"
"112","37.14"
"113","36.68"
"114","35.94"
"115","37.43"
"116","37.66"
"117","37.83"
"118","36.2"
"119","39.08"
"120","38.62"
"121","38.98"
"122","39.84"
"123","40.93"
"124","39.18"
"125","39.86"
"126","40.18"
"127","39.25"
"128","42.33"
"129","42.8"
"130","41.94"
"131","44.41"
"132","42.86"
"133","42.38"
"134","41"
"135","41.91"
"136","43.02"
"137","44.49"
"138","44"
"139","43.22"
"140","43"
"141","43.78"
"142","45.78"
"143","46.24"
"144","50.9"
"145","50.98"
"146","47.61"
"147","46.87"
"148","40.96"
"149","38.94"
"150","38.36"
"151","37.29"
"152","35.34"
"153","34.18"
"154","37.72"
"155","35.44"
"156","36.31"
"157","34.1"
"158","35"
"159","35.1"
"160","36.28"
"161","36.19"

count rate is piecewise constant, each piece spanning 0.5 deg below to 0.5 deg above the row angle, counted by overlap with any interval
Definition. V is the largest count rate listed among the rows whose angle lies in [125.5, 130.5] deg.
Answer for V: 42.8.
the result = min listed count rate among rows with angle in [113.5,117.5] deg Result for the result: 35.94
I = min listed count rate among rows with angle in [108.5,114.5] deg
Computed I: 35.67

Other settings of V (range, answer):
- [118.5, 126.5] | 40.93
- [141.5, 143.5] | 46.24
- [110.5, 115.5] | 38.79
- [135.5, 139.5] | 44.49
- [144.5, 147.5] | 50.98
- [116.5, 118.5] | 37.83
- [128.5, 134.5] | 44.41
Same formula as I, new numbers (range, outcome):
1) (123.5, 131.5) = 39.18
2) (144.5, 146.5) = 47.61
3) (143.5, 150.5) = 38.36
